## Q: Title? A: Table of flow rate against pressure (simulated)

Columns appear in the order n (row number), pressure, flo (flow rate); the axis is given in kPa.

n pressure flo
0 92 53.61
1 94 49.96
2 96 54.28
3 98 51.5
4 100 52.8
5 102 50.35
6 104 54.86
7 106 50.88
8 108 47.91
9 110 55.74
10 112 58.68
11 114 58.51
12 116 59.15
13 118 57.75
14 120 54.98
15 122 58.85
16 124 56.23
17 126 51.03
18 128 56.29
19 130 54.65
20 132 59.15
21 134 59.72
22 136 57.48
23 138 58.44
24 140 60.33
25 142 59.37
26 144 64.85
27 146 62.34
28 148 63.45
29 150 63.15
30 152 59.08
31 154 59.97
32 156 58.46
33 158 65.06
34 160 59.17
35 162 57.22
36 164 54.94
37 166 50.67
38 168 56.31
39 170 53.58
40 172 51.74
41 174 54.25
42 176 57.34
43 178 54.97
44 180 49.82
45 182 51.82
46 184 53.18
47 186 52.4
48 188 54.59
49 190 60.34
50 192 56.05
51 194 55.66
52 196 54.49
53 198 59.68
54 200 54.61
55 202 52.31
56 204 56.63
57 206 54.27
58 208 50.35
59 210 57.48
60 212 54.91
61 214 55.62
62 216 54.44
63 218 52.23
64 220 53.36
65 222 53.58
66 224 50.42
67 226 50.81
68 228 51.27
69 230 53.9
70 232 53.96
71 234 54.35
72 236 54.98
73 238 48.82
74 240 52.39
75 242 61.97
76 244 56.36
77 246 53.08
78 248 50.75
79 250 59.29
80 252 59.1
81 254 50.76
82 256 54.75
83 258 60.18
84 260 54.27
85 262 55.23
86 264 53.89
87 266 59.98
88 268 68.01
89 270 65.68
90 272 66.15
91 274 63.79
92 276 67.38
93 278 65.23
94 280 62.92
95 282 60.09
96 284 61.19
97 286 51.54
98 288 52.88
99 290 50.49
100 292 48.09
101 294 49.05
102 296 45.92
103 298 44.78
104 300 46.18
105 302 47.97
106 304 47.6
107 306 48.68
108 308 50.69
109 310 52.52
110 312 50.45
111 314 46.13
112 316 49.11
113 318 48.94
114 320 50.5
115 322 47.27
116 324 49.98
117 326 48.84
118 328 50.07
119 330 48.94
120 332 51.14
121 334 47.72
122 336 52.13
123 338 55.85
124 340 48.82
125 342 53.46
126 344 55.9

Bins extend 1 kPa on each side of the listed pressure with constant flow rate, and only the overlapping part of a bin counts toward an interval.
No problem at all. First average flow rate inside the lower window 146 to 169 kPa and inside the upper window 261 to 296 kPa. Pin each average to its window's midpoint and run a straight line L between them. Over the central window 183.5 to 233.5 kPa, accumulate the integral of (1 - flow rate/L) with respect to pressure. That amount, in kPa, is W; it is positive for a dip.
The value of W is 3.9 kPa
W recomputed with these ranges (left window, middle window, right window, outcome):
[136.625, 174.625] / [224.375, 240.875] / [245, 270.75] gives 1.5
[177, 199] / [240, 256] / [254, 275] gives 0.8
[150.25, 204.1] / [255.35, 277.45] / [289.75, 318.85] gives -4.6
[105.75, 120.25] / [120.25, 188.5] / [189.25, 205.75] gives -1.4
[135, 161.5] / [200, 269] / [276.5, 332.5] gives 0.7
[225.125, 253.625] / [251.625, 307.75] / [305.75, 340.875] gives -3.7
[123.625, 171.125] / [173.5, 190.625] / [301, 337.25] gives 0.7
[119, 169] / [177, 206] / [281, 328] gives 0.6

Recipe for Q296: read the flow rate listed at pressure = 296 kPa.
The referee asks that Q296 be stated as 45.92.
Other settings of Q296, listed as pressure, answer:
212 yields 54.91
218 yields 52.23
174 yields 54.25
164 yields 54.94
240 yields 52.39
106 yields 50.88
